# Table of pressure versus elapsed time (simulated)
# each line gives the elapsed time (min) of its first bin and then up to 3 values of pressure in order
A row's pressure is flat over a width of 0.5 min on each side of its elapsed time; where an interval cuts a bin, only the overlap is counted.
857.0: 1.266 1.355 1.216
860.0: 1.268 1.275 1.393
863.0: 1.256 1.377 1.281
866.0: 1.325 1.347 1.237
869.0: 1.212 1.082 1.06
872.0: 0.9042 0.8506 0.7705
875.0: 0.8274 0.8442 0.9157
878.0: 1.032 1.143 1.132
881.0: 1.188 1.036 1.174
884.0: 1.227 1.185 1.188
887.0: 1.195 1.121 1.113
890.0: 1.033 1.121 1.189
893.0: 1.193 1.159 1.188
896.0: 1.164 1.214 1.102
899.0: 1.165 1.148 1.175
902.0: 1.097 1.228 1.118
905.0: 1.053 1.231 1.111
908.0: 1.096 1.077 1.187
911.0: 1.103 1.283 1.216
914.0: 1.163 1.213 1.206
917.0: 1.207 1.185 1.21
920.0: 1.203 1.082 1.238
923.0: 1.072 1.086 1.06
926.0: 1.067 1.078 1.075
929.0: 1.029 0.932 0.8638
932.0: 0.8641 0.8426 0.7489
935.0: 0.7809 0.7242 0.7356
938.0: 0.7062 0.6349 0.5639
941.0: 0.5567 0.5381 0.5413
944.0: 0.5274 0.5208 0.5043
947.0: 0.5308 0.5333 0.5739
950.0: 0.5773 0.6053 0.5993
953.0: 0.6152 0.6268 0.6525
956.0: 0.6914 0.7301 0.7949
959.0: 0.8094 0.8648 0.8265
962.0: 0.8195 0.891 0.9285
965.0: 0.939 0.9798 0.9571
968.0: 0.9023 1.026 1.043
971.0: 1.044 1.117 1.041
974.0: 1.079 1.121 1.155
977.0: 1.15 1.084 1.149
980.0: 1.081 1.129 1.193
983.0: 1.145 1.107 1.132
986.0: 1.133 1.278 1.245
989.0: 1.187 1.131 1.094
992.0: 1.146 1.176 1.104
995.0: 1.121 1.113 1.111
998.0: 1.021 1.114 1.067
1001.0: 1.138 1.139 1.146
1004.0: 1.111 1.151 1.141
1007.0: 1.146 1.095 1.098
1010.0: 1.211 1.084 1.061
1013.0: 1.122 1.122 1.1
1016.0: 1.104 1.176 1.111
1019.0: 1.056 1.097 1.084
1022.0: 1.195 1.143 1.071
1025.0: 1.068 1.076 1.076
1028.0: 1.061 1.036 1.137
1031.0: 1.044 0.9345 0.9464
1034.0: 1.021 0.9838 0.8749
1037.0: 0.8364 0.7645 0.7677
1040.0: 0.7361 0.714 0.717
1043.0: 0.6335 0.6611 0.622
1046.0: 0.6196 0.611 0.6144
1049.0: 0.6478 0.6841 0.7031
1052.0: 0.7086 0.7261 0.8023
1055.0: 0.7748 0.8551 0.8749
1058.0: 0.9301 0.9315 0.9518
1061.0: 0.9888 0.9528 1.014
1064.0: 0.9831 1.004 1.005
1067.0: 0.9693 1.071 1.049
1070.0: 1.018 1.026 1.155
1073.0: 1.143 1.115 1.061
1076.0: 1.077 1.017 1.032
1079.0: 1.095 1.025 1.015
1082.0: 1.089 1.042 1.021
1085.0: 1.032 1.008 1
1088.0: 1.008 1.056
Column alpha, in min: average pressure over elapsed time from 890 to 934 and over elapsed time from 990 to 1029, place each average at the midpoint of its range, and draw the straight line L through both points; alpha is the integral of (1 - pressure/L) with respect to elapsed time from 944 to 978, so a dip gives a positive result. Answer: 8.8 min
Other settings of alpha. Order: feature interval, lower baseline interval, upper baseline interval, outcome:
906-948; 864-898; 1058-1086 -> 6.2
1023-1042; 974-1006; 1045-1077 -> 0.9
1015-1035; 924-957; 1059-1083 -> -3.3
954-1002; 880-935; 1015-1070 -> -1.2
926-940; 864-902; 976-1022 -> 3.5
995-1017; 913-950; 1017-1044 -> -4.0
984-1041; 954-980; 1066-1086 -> -4.9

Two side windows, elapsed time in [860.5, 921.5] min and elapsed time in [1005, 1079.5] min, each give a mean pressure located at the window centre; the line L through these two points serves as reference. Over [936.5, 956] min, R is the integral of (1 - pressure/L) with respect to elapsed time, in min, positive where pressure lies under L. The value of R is 8.8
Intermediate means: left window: 1.14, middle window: 0.589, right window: 0.963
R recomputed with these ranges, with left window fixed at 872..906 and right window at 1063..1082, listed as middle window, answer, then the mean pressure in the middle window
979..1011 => -2.0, 1.14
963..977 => 0.7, 1.03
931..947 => 6.3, 0.655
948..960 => 4.6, 0.665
